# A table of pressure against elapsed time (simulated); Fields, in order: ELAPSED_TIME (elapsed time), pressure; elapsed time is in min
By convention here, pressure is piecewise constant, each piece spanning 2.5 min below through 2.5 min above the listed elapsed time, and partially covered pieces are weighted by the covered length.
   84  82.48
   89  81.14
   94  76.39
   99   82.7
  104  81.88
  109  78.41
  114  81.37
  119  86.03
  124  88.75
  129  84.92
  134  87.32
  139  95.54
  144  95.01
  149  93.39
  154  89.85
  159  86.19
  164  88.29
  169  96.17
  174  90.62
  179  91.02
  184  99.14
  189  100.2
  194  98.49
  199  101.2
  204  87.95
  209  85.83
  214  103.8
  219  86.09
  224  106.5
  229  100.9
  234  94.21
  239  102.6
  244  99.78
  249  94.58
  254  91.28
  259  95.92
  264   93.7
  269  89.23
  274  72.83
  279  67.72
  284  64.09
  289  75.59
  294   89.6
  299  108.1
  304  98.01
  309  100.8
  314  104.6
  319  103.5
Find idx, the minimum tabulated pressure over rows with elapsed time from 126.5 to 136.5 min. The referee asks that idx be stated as 84.92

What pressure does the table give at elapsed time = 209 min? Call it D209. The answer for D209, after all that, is 85.83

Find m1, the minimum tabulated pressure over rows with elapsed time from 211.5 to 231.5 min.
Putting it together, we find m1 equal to 86.09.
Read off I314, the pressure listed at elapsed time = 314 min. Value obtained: 104.6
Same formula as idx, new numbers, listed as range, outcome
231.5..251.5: 94.21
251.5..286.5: 64.09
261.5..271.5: 89.23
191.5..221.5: 85.83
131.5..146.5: 87.32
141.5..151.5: 93.39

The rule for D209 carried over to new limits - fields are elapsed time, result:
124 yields 88.75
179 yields 91.02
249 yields 94.58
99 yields 82.7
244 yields 99.78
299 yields 108.1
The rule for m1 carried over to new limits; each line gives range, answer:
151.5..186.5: 86.19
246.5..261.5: 91.28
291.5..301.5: 89.6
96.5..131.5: 78.41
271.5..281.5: 67.72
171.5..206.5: 87.95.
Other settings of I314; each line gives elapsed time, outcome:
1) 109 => 78.41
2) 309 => 100.8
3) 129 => 84.92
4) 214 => 103.8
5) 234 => 94.21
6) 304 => 98.01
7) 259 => 95.92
